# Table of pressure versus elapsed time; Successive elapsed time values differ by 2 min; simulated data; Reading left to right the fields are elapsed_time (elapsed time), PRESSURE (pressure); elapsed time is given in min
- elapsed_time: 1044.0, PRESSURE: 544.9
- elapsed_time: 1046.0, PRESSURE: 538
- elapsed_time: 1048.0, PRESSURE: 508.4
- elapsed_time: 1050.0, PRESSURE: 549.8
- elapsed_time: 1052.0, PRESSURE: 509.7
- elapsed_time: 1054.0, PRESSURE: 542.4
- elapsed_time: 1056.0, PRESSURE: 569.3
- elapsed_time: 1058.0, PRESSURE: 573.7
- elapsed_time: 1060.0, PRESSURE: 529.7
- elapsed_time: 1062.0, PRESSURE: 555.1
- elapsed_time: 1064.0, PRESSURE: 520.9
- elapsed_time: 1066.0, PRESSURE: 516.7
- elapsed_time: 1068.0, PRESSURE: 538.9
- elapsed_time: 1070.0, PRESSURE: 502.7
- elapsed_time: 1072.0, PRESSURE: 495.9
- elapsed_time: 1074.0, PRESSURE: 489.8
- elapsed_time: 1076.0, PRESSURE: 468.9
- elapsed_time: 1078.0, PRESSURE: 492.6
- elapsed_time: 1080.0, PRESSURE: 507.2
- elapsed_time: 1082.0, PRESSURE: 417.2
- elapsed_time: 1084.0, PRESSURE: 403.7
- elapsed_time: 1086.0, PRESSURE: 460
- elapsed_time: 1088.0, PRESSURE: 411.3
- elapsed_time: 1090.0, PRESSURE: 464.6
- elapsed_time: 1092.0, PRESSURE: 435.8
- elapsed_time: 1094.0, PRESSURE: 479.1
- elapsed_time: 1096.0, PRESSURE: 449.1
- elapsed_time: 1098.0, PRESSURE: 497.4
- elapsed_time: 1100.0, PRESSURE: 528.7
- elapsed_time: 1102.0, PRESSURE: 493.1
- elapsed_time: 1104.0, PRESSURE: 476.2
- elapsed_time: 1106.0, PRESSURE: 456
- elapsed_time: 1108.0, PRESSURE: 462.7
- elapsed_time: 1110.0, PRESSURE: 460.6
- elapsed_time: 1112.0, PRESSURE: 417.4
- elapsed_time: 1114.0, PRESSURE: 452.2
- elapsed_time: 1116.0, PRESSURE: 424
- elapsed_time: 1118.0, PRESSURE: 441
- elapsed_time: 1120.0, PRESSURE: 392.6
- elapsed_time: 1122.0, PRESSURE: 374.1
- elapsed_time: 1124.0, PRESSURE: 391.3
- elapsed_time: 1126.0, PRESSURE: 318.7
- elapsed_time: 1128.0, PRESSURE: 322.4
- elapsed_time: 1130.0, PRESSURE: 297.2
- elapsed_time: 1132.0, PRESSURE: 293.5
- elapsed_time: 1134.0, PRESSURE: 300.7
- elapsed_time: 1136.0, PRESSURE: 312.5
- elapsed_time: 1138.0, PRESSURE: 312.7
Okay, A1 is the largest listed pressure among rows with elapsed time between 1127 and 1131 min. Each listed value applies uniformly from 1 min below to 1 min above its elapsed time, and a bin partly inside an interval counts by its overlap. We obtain 322.4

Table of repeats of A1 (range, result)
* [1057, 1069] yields 573.7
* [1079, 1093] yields 507.2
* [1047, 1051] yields 549.8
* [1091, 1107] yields 528.7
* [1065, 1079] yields 538.9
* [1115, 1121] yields 441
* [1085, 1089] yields 460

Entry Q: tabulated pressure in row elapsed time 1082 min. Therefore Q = 417.2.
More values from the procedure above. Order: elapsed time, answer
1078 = 492.6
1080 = 507.2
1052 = 509.7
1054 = 542.4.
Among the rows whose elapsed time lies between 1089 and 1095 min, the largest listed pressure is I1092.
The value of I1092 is 479.1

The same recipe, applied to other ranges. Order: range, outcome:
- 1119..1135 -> 392.6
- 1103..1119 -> 476.2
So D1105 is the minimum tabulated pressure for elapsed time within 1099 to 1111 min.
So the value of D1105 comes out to 456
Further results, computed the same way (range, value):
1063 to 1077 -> 468.9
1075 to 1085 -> 403.7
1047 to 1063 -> 508.4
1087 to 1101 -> 411.3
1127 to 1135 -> 293.5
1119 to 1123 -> 374.1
